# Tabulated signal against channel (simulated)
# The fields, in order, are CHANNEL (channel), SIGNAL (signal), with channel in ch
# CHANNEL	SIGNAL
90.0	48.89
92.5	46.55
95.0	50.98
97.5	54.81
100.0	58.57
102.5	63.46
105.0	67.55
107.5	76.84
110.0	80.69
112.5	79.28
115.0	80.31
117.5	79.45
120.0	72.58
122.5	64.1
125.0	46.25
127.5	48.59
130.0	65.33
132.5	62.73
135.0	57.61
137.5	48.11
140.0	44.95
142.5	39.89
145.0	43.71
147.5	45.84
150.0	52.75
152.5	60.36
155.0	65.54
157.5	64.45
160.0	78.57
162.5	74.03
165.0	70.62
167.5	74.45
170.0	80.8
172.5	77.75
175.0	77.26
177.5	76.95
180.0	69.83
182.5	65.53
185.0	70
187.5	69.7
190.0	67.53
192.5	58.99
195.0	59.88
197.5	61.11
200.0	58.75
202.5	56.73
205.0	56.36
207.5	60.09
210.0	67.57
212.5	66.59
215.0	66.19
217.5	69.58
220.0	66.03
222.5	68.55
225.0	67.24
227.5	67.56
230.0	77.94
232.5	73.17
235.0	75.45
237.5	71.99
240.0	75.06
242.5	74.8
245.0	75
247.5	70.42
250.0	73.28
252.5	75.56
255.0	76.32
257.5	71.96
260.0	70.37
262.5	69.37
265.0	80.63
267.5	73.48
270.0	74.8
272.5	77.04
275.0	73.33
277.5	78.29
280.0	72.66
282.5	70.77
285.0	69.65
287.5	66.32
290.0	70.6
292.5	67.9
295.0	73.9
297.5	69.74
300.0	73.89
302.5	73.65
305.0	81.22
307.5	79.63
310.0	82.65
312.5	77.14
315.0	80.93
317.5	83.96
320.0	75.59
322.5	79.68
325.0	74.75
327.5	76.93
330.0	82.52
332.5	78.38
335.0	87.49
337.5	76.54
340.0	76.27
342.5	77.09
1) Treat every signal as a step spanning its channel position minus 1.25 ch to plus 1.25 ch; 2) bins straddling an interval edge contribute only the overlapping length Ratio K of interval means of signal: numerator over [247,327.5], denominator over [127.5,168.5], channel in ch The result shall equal 1.27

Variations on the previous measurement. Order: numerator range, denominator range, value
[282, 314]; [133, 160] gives 1.37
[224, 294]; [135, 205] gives 1.15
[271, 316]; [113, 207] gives 1.17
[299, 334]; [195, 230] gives 1.22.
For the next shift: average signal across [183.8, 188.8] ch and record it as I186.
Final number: 69.8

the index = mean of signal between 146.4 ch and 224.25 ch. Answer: 66.4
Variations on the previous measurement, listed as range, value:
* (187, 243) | 66.7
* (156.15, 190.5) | 72.8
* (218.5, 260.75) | 72.4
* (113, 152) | 57.3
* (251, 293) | 73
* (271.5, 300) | 71.9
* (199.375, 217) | 62.2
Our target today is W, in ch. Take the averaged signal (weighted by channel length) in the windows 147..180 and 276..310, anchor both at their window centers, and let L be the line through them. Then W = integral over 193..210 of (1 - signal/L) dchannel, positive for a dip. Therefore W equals 2.7 ch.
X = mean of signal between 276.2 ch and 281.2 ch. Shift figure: 75.5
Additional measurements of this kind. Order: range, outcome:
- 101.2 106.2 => 65.4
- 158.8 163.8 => 76.2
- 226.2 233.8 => 72.9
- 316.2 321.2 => 79.8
